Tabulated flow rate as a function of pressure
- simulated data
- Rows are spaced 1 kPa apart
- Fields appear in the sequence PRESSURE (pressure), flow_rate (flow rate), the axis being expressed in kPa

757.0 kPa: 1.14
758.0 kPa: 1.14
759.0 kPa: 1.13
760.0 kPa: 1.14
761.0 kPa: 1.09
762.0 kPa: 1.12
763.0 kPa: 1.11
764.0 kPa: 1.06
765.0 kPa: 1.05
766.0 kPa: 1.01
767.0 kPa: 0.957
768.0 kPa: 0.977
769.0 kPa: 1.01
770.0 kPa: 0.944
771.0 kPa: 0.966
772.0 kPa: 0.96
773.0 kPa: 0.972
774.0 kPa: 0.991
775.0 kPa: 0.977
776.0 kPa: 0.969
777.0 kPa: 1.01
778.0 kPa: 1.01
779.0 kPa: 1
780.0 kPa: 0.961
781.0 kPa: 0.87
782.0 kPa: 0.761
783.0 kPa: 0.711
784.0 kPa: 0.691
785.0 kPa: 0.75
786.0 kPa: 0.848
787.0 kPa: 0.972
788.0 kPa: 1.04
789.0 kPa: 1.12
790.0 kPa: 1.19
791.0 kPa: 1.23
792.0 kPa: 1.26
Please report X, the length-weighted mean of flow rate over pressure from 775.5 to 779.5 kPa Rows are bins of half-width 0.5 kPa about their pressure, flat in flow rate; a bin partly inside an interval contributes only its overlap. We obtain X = 0.997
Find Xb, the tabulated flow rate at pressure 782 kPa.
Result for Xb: 0.761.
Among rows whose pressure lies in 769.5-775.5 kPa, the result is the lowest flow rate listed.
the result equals 0.944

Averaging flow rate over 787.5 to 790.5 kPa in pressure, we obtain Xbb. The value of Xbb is 1.12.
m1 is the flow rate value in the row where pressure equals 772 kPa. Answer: 0.96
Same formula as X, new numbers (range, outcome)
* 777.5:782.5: 0.92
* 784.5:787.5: 0.857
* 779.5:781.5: 0.915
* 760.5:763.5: 1.11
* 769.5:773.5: 0.961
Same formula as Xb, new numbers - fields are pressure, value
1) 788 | 1.04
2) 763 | 1.11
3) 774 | 0.991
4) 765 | 1.05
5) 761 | 1.09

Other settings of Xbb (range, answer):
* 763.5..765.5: 1.06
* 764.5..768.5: 0.998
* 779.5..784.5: 0.799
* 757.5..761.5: 1.12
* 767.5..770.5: 0.977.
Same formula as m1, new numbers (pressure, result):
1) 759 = 1.13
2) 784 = 0.691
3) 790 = 1.19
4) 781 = 0.87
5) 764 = 1.06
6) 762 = 1.12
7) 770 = 0.944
